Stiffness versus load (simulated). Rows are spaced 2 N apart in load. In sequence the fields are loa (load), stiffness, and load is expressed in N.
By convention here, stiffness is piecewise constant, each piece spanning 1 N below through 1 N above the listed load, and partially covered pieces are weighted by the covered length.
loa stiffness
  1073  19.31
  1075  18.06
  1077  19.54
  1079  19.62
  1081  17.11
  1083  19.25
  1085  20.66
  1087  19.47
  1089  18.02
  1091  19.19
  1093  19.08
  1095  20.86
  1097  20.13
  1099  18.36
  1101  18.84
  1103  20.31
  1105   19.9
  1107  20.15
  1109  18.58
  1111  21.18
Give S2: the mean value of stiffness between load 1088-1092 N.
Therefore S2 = 18.6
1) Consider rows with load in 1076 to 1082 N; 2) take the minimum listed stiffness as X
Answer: 17.11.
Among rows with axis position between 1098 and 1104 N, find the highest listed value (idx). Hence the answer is 20.31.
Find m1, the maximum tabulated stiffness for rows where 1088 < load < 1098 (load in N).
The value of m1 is 20.86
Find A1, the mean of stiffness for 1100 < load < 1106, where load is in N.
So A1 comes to 19.7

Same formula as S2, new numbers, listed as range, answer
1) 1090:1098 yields 19.8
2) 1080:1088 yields 19.1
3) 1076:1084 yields 18.9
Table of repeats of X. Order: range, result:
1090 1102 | 18.36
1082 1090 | 18.02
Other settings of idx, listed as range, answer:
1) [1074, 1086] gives 20.66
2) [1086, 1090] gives 19.47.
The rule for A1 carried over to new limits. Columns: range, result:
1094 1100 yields 19.8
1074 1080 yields 19.1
